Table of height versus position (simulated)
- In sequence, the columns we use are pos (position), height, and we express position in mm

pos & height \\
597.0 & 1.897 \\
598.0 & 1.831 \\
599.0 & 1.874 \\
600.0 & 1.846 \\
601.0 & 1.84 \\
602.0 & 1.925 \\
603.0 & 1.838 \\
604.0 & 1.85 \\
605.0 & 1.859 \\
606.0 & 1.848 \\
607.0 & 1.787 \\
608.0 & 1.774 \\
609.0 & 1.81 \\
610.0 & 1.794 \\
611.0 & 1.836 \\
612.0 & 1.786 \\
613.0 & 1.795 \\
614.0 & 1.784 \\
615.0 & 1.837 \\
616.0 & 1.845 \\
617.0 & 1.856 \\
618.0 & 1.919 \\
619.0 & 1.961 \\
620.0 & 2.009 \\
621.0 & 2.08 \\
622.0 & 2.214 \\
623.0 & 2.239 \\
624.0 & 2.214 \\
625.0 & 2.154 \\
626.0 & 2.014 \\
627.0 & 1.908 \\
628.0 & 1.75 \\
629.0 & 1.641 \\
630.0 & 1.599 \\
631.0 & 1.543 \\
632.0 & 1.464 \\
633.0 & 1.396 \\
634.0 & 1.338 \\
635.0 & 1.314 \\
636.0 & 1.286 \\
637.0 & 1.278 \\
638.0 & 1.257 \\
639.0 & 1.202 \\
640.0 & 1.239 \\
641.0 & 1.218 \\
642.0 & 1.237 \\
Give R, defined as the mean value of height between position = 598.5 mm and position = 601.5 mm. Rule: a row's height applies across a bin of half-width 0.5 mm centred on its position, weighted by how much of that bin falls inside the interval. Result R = 1.85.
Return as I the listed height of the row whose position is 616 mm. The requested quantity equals 1.845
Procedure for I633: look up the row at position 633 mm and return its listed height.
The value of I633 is 1.396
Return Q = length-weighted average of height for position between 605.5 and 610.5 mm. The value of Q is 1.8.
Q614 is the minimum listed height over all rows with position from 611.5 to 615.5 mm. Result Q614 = 1.784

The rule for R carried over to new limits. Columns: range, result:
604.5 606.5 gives 1.85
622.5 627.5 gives 2.11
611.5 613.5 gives 1.79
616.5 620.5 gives 1.94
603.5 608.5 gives 1.82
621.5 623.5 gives 2.23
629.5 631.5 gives 1.57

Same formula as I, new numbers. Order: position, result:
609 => 1.81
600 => 1.846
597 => 1.897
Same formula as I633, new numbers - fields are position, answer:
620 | 2.009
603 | 1.838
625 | 2.154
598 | 1.831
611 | 1.836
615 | 1.837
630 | 1.599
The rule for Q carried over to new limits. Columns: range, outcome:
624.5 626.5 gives 2.08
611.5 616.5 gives 1.81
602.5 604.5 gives 1.84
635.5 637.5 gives 1.28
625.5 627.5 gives 1.96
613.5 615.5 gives 1.81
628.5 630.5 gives 1.62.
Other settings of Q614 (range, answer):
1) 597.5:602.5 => 1.831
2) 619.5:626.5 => 2.009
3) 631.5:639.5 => 1.202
